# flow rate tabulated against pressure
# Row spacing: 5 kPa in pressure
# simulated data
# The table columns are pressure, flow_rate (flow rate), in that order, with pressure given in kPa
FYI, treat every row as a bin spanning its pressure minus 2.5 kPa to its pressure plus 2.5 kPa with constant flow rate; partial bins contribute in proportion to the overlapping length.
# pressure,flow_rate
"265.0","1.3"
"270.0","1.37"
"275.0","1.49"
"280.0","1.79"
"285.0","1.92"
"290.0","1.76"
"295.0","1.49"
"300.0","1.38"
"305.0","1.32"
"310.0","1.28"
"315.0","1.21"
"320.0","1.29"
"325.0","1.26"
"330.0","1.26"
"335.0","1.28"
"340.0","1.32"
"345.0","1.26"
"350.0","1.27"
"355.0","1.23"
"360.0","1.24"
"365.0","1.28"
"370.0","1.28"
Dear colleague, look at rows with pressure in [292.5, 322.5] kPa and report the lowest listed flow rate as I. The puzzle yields 1.21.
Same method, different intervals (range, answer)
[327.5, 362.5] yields 1.23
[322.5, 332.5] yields 1.26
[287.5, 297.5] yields 1.49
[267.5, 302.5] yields 1.37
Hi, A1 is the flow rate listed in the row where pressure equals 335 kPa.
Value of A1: 1.28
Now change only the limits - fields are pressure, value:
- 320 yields 1.29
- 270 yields 1.37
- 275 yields 1.49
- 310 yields 1.28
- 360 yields 1.24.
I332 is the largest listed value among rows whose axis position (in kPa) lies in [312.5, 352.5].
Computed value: 1.32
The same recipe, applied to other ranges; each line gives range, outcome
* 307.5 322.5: 1.29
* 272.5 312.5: 1.92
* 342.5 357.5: 1.27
